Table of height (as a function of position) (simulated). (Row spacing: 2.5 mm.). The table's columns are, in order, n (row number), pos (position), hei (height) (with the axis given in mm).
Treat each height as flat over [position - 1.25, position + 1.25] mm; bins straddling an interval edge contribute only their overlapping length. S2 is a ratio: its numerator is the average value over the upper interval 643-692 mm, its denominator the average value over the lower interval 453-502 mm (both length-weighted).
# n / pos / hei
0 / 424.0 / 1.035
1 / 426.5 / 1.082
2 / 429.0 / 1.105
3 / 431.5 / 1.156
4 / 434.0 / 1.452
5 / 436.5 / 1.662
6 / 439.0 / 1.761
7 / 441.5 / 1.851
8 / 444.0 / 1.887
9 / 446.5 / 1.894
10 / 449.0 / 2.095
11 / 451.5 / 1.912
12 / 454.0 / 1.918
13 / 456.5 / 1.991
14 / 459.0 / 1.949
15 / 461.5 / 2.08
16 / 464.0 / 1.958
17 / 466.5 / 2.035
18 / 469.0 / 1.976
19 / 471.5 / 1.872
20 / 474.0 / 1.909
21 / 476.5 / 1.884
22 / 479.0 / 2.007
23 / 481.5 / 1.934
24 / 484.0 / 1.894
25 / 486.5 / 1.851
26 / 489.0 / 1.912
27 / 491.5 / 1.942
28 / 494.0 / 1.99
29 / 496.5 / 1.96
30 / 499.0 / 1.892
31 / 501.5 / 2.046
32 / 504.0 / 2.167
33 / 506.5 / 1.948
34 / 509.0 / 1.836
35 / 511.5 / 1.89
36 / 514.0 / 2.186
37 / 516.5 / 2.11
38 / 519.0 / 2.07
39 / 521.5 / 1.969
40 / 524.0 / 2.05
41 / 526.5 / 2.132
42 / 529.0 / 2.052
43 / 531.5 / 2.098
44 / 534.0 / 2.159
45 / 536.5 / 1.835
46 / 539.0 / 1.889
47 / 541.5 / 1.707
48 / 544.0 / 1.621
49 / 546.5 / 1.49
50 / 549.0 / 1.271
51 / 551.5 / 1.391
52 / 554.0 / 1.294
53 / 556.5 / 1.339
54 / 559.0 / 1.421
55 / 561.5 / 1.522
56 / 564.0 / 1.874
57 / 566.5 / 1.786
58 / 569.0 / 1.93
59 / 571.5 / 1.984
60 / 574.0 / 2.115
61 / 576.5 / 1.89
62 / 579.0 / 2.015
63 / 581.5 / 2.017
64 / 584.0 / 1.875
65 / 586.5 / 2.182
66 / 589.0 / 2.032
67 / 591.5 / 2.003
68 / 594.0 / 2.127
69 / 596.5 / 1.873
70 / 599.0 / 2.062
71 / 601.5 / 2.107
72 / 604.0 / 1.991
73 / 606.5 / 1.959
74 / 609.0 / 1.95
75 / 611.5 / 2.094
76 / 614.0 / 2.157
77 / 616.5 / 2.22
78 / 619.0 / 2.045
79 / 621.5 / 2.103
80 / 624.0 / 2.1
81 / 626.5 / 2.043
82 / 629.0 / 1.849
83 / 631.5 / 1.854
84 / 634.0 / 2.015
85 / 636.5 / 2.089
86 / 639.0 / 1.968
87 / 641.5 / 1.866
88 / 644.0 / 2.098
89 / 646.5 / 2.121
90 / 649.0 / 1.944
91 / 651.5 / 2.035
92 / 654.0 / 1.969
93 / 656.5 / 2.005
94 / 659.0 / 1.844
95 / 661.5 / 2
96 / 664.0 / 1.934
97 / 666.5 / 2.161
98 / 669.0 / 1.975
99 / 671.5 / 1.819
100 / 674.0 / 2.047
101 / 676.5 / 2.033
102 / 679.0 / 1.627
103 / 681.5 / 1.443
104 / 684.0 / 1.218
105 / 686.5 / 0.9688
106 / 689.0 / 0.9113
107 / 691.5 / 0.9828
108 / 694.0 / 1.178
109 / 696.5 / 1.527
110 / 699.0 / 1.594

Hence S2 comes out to 0.91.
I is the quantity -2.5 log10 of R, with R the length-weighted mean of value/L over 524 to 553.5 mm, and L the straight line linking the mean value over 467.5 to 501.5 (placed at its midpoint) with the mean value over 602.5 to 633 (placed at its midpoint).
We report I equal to 0.11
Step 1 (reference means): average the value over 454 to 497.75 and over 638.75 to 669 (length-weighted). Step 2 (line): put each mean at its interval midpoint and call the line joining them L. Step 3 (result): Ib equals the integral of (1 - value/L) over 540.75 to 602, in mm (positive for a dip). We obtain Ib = 5.6 mm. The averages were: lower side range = 1.95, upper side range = 2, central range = 1.79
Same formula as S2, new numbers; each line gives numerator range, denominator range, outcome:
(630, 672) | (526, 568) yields 1.17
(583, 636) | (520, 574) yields 1.15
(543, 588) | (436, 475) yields 0.90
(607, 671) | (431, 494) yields 1.07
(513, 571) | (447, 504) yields 0.91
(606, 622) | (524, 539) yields 1.02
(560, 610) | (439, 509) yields 1.01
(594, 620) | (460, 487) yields 1.05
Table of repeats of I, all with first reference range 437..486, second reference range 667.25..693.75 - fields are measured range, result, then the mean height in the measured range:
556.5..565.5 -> 0.11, 1.57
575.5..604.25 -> -0.20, 2.02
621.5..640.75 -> -0.24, 1.99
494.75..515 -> -0.08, 1.99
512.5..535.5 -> -0.16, 2.09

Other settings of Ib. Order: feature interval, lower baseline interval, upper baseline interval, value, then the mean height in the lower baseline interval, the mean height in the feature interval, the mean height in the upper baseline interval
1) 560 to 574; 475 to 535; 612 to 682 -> 1.1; 2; 1.84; 1.98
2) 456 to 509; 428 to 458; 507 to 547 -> -3.6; 1.73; 1.96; 1.95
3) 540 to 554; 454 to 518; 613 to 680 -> 3.5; 1.97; 1.48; 2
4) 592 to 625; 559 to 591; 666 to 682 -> -2.7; 1.92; 2.06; 1.88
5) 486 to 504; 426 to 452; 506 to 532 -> -0.5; 1.63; 1.96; 2.03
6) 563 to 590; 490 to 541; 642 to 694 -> -1.0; 2.01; 1.97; 1.74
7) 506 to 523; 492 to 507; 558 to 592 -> -0.2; 2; 2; 1.9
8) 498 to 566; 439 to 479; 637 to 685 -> 3.8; 1.94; 1.82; 1.91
